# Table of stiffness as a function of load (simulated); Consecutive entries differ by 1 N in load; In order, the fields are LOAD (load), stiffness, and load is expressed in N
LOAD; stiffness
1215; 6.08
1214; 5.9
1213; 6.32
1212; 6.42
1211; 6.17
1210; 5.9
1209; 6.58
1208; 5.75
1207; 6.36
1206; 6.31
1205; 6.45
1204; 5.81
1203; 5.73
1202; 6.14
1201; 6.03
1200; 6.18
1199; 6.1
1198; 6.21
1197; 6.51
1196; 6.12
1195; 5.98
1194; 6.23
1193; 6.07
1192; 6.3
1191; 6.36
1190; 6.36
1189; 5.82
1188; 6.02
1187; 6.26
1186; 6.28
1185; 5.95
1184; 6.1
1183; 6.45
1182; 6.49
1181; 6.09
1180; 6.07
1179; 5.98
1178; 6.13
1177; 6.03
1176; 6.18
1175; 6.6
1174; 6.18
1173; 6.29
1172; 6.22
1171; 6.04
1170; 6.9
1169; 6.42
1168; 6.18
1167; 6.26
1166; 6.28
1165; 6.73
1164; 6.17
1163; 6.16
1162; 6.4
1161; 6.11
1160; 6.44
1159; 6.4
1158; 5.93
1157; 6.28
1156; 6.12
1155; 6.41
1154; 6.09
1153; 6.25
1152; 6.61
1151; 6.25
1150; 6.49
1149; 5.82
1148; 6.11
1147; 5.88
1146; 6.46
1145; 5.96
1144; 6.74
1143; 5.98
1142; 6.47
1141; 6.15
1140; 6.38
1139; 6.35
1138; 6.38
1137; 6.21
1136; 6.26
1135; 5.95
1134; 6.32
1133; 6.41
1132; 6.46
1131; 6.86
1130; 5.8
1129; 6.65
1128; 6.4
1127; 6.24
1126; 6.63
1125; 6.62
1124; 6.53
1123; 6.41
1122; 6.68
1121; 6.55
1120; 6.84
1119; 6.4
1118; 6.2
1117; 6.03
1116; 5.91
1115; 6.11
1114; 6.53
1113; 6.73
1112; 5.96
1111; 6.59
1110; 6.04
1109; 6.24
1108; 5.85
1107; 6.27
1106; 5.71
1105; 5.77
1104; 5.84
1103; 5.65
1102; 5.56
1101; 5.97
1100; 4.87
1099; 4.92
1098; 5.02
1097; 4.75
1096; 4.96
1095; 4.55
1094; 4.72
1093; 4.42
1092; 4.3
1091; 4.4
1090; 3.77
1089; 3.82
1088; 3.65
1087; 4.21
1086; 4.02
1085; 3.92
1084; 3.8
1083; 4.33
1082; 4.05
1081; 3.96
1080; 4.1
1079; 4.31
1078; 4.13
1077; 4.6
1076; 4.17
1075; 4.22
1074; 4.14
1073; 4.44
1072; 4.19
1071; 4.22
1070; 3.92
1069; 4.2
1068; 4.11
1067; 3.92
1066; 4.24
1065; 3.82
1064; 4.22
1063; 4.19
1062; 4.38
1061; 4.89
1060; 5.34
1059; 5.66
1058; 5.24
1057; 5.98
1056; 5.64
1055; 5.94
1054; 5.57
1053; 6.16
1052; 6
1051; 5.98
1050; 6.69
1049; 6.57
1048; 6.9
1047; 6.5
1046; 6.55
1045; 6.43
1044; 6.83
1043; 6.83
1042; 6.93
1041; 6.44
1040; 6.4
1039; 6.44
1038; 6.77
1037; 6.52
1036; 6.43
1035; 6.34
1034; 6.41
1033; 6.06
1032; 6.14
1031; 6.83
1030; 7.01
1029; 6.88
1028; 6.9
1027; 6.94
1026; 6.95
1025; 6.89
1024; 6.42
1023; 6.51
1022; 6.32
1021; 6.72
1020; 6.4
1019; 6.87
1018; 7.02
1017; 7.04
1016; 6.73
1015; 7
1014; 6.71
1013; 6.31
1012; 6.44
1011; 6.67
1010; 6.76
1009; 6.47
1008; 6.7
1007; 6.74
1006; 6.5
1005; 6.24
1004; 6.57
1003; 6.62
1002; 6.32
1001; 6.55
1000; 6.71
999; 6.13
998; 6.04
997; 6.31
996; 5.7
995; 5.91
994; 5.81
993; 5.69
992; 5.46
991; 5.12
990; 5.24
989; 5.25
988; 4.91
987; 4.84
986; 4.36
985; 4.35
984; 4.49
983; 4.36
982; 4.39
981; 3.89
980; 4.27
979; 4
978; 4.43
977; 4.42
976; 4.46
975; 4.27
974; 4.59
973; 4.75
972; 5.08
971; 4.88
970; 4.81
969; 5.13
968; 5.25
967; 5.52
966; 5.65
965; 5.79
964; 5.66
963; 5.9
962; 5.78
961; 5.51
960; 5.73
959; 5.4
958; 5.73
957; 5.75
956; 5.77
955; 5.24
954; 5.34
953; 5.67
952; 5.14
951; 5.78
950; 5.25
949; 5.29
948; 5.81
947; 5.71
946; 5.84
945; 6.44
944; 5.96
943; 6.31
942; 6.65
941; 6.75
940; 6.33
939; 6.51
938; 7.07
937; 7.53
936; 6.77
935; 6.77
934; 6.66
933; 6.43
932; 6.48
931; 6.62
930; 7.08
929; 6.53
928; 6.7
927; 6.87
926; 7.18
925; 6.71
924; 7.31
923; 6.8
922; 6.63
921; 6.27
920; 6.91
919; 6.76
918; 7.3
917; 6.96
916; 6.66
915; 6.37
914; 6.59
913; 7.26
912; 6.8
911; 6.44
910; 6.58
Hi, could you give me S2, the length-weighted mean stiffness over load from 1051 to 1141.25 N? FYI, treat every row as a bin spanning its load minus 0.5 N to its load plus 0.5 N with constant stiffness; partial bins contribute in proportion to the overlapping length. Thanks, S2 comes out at 5.32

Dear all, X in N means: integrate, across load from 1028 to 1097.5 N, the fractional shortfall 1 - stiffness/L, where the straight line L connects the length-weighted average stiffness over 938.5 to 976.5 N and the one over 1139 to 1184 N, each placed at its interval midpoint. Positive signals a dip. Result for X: 8.3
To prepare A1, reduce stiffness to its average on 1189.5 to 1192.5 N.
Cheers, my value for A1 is 6.34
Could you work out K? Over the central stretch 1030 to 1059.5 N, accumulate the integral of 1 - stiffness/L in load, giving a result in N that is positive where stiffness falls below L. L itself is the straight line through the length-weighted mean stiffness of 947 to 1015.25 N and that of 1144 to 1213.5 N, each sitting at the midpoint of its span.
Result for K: -3.01 N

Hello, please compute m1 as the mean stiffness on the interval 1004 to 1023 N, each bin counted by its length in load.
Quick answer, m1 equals 6.64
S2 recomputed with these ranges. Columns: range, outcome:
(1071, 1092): 4.12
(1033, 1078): 5.48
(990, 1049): 6.49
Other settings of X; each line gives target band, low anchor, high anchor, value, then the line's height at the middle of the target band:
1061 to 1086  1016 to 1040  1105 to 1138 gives 9.0 N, 6.48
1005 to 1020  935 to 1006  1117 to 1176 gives -2.5 N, 5.73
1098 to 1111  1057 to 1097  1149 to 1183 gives -2.1 N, 4.93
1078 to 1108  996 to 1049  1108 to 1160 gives 8.1 N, 6.41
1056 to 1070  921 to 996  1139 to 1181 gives 3.1 N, 5.97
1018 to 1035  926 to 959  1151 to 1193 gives -1.1 N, 6.23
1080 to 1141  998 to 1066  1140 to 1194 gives 6.4 N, 6.26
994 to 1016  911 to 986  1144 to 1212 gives -1.8 N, 5.95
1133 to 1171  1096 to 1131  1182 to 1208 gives -1.0 N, 6.11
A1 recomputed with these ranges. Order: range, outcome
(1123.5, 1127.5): 6.51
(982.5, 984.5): 4.43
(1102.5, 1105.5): 5.75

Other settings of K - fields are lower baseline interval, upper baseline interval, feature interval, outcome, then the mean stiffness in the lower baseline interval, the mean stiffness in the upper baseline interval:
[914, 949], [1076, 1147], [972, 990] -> 5.18 N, 6.62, 5.59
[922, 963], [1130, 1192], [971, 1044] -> 3.15 N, 6.23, 6.26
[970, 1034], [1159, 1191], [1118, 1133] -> -0.87 N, 5.86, 6.25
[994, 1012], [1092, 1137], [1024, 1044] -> -1.16 N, 6.39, 5.97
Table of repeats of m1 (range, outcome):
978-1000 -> 5.09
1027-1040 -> 6.57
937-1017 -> 5.66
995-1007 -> 6.33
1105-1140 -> 6.32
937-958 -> 5.96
